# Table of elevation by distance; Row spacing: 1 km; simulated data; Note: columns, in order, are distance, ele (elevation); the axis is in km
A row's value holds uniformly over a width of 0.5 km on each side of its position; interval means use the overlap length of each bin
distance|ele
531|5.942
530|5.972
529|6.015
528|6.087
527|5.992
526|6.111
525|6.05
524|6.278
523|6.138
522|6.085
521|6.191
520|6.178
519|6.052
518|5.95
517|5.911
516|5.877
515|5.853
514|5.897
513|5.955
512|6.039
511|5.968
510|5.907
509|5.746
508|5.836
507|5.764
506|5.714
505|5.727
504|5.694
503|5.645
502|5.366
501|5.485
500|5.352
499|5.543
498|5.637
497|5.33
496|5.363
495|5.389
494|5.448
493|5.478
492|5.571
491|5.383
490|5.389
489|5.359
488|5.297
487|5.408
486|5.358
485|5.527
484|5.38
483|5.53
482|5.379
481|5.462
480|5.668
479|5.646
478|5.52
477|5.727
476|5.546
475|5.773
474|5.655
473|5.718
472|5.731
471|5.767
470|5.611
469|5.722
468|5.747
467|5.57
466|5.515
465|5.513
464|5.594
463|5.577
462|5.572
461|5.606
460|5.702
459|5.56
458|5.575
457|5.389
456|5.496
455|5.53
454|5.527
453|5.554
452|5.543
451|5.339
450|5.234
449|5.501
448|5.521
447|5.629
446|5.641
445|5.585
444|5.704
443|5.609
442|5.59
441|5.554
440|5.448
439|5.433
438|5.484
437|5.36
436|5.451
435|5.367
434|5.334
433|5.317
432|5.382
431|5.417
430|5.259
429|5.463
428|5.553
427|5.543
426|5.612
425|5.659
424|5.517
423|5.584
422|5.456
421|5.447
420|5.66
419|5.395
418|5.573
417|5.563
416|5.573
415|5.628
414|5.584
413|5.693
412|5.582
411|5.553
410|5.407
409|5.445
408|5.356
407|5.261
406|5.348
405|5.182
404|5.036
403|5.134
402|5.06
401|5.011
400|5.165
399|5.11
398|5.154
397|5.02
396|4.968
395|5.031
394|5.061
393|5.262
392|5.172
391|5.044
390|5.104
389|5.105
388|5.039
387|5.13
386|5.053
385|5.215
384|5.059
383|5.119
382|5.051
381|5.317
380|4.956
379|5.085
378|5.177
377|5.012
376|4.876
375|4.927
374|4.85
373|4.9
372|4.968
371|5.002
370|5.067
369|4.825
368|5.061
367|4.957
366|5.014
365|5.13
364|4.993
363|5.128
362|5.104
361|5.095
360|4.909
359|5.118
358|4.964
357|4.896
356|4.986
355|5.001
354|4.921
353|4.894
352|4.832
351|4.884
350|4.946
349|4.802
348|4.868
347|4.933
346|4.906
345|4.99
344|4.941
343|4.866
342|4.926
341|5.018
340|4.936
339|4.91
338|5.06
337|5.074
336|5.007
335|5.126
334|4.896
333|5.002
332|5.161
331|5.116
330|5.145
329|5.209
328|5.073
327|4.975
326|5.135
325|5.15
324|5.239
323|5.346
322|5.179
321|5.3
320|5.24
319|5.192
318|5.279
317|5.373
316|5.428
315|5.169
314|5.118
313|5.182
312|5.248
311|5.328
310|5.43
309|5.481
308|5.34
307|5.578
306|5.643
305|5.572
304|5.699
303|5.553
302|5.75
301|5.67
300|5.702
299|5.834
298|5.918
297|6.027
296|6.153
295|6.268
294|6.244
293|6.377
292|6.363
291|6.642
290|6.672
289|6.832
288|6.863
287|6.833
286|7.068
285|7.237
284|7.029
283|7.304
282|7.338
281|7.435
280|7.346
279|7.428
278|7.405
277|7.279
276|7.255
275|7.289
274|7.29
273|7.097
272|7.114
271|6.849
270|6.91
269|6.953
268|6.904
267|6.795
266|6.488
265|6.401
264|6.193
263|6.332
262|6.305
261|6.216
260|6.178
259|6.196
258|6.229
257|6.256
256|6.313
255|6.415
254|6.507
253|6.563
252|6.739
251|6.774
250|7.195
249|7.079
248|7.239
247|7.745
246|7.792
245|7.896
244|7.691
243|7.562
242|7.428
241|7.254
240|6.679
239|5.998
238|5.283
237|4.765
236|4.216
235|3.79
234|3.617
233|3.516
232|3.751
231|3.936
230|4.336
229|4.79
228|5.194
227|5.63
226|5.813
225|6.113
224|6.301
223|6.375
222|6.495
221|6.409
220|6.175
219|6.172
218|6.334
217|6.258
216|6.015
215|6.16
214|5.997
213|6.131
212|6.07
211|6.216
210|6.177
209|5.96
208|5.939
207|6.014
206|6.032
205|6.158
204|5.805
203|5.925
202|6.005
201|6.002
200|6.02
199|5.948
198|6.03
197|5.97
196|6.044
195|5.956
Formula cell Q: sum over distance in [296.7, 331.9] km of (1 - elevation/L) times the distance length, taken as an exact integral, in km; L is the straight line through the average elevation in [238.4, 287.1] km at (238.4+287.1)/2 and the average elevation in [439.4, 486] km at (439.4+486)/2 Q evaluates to 6.4 km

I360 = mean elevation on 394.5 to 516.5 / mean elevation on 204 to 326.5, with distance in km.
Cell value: 0.90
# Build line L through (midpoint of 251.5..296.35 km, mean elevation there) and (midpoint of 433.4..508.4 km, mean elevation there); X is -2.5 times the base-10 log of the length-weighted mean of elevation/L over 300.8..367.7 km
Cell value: 0.236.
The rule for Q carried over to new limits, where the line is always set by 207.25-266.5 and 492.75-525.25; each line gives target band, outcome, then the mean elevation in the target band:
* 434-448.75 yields 0.86 km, 5.52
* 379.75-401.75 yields 3.05 km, 5.1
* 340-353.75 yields 2.44 km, 4.91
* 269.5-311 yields -3.20 km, 6.5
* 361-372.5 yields 1.78 km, 5.03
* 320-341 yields 3.10 km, 5.1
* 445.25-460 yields 0.85 km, 5.51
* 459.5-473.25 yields 0.46 km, 5.64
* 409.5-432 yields 1.36 km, 5.53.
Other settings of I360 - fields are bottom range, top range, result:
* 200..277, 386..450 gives 0.86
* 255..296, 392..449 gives 0.80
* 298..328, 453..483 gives 1.04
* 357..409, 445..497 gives 1.09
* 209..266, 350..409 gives 0.83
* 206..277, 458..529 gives 0.91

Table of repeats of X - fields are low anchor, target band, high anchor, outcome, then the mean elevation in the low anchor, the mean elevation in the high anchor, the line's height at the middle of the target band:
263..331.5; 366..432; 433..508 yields 0.106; 6.12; 5.53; 5.78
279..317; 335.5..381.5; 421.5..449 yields 0.176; 6.13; 5.5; 5.85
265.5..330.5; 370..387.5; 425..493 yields 0.157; 6.13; 5.52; 5.83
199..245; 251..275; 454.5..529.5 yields -0.141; 5.81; 5.68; 5.79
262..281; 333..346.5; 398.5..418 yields 0.232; 6.96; 5.36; 6.16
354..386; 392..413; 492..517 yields -0.008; 5.02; 5.67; 5.18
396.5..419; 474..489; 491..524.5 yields 0.026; 5.34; 5.76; 5.65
